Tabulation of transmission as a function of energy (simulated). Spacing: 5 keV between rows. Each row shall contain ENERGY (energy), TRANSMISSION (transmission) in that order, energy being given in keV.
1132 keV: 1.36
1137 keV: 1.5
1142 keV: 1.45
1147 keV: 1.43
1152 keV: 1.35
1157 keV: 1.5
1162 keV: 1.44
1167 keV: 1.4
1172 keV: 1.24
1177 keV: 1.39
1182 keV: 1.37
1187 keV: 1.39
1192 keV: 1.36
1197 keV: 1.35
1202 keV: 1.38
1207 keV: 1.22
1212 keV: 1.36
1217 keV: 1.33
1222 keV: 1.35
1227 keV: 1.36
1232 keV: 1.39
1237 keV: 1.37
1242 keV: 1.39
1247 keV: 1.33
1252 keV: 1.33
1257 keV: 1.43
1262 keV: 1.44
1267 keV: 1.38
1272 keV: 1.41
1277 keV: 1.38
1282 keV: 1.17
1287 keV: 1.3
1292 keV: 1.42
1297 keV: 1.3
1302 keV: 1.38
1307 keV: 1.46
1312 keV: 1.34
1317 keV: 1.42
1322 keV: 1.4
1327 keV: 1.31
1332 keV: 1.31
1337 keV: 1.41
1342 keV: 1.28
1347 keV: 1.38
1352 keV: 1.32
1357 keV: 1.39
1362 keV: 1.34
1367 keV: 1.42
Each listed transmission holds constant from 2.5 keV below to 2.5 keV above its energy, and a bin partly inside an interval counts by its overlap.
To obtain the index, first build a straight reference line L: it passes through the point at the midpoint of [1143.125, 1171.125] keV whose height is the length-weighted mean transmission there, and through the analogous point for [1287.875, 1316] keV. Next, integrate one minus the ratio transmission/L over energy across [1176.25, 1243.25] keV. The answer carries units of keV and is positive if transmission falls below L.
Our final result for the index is 2.1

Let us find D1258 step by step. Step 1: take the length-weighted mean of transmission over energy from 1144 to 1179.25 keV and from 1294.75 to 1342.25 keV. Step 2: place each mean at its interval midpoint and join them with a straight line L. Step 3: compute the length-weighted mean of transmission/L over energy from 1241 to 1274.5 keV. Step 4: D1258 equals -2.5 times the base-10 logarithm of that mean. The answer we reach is -0.009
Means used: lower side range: 1.39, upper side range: 1.37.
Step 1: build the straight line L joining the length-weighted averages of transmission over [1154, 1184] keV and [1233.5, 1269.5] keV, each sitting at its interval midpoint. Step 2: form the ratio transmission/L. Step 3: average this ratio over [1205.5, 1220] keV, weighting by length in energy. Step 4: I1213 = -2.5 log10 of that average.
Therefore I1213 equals 0.06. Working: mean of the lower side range 1.39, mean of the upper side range 1.38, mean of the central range 1.31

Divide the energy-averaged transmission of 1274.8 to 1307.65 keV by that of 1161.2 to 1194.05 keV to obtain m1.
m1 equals 1.0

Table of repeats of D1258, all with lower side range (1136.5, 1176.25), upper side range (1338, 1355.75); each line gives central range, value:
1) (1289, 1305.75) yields -0.01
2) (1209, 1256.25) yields 0.02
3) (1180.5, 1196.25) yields 0.02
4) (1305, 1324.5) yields -0.04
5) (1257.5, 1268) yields -0.04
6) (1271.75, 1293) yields 0.03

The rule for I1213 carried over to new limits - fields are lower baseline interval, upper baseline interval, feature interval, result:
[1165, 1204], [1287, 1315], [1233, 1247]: 0.00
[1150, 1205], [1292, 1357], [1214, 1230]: 0.02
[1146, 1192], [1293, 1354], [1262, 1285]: 0.02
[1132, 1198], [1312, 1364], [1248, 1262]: -0.01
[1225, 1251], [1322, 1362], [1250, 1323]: -0.01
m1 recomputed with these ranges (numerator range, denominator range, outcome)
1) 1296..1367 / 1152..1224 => 1.00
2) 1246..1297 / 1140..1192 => 0.97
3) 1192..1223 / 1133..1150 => 0.92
